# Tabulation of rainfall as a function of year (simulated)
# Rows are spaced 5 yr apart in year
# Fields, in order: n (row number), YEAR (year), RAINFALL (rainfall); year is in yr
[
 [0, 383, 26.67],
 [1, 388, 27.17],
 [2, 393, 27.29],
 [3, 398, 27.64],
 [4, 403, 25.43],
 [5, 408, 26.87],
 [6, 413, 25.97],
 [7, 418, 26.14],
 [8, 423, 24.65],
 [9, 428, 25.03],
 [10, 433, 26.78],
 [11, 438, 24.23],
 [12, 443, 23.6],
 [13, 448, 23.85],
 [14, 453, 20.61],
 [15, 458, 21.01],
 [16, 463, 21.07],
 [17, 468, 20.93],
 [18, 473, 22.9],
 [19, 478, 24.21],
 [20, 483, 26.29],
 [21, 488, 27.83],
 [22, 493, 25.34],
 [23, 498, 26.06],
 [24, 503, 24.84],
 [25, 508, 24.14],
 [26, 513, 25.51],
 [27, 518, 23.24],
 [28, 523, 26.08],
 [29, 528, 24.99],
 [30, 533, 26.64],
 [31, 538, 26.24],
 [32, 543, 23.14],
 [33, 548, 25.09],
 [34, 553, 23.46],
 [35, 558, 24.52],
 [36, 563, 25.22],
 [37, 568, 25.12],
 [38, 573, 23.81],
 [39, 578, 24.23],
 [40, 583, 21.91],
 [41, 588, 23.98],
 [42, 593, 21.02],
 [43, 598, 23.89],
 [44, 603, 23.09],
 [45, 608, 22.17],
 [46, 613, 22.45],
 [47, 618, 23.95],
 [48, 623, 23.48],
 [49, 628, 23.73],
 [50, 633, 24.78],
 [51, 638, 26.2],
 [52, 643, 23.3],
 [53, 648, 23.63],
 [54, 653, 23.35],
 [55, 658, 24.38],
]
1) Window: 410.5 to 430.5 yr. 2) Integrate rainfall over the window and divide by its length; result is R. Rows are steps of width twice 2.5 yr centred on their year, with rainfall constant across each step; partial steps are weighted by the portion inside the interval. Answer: 25.4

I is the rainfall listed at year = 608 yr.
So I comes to 22.17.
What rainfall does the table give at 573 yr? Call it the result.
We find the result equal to 23.81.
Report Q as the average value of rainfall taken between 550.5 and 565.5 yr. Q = 24.4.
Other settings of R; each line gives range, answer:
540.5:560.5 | 24.1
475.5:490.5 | 26.1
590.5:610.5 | 22.5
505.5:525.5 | 24.7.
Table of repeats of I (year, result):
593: 21.02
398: 27.64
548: 25.09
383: 26.67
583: 21.91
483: 26.29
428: 25.03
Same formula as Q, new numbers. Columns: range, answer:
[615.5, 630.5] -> 23.7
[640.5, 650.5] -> 23.5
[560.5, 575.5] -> 24.7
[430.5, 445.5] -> 24.9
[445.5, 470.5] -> 21.5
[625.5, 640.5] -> 24.9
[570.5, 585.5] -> 23.3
